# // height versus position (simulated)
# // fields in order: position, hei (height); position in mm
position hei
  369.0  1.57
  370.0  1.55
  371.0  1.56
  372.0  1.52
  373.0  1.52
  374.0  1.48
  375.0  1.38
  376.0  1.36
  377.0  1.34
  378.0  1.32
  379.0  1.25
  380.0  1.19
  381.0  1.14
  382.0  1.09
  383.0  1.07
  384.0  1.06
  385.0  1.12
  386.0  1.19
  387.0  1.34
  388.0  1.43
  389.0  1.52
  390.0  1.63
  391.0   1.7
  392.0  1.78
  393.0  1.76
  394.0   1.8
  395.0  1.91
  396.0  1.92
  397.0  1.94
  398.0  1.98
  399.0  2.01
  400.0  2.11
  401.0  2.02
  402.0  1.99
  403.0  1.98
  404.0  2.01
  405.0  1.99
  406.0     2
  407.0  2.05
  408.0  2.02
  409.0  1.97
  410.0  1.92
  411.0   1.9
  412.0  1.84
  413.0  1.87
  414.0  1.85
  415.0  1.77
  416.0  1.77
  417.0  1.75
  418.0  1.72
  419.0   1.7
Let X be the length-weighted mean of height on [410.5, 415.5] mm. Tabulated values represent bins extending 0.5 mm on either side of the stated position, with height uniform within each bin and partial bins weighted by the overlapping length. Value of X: 1.85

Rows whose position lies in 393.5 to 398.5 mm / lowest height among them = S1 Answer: 1.8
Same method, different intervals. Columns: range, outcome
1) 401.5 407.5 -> 1.98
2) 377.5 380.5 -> 1.19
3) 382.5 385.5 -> 1.06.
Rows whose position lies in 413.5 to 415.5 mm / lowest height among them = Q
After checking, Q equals 1.77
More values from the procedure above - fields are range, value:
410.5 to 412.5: 1.84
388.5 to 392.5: 1.52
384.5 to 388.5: 1.12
